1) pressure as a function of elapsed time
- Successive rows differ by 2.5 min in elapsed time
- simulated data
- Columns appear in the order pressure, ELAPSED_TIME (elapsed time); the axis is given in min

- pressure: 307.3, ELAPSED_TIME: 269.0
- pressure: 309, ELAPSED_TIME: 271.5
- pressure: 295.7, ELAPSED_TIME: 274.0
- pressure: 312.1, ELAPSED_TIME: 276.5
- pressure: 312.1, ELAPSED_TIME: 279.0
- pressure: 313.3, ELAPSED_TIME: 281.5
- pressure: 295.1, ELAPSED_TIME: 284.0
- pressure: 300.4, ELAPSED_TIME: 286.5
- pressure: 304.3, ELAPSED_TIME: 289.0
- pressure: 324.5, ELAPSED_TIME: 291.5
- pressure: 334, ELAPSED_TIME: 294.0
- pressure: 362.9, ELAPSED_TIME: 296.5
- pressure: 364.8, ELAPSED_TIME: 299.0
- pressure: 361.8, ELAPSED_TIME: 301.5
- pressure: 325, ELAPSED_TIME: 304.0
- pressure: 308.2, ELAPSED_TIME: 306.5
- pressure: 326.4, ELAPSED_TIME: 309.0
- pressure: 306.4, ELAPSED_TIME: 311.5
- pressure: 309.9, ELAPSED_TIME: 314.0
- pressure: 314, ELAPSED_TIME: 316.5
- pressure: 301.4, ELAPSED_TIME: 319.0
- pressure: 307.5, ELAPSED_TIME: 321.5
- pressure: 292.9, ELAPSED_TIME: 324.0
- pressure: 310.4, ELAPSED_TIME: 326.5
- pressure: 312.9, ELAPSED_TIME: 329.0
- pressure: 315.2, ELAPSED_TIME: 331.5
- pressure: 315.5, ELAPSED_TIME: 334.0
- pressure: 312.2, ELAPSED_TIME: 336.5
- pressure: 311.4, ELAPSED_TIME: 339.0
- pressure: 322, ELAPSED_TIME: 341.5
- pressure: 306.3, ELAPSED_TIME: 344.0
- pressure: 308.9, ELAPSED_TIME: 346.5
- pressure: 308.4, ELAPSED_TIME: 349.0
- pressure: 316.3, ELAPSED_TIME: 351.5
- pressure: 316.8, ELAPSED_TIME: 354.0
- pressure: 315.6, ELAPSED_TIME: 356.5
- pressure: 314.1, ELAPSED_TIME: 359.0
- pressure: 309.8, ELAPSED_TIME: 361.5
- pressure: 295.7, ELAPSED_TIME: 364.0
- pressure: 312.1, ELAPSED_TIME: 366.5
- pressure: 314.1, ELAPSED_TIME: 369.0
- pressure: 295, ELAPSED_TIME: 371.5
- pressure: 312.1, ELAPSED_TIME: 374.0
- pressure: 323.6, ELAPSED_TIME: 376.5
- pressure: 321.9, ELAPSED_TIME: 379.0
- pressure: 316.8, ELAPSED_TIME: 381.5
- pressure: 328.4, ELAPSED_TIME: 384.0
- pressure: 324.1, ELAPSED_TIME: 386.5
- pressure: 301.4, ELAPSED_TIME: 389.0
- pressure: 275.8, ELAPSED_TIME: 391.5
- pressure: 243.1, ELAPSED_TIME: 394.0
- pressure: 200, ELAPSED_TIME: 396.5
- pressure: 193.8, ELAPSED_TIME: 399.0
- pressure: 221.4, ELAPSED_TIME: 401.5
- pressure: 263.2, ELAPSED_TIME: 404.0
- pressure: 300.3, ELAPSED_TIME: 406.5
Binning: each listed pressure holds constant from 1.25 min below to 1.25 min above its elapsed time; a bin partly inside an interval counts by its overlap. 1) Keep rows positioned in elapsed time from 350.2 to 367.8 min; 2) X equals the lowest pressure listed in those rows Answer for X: 295.7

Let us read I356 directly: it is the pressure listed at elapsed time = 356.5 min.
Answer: 315.6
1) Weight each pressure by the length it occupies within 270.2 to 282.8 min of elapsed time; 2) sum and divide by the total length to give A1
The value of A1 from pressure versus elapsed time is 308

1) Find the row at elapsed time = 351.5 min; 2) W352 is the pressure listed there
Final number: 316.3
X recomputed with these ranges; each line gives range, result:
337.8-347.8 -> 306.3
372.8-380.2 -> 312.1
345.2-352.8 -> 308.4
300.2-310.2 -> 308.2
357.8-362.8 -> 309.8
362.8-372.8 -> 295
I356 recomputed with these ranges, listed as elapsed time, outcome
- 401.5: 221.4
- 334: 315.5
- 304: 325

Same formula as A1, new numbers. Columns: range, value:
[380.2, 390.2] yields 318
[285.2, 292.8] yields 310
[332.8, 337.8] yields 314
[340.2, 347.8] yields 312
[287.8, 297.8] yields 332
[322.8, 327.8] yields 302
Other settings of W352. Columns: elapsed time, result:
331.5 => 315.2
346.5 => 308.9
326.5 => 310.4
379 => 321.9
